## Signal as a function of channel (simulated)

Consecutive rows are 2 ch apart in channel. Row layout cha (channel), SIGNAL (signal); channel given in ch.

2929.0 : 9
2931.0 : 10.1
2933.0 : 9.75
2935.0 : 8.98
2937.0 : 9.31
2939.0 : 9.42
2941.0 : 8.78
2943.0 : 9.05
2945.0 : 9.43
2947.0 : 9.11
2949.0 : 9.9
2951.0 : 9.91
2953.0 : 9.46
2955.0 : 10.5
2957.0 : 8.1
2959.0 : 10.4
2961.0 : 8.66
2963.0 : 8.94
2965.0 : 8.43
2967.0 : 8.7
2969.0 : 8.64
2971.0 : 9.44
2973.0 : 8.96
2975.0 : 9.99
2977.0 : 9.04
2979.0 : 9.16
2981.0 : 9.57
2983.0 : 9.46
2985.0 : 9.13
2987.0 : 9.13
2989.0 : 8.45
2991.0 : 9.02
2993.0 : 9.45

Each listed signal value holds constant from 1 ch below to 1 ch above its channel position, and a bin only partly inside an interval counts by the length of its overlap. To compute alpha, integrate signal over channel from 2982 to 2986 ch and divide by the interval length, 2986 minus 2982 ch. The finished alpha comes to 9.3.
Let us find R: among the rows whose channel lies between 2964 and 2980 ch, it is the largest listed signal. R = 9.99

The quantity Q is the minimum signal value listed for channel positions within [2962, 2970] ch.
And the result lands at 8.43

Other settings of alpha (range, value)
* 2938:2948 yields 9.16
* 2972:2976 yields 9.48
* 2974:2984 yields 9.44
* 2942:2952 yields 9.48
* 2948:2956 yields 9.94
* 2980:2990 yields 9.15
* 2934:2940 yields 9.24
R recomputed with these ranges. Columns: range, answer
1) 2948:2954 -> 9.91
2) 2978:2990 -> 9.57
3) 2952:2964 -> 10.5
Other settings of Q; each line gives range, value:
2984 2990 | 8.45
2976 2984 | 9.04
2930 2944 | 8.78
